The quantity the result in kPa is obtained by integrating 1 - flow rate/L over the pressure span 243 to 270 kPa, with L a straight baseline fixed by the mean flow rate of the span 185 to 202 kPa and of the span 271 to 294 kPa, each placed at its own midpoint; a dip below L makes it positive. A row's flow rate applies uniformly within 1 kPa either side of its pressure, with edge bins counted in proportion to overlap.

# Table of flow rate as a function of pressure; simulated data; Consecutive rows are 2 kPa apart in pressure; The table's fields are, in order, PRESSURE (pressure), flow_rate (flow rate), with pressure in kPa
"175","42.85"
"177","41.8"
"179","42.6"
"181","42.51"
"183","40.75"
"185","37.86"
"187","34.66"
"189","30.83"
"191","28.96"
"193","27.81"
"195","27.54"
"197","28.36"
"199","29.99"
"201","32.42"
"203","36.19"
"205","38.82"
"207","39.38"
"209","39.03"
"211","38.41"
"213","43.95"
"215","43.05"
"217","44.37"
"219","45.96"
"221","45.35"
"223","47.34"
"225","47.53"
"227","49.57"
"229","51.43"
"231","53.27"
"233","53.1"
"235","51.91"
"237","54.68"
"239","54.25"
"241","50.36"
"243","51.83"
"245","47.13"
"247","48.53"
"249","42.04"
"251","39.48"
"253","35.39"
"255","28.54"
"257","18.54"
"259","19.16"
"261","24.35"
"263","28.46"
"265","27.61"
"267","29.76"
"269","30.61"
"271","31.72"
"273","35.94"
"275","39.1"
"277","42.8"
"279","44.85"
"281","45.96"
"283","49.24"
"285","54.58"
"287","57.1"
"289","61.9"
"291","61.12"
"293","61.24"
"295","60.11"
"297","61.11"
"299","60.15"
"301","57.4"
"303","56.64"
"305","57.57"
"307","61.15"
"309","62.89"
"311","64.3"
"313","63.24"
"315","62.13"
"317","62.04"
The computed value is 6.5 kPa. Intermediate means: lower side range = 30.5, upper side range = 49.5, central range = 33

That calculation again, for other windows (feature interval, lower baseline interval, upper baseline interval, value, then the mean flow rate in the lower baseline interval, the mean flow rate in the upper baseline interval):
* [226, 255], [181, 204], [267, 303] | -4.7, 32.8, 49.9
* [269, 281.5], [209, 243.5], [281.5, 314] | 3.7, 48.3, 59.2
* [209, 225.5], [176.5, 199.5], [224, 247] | 0.3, 34.4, 51.2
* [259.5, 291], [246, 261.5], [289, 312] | 3.8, 32.3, 60.4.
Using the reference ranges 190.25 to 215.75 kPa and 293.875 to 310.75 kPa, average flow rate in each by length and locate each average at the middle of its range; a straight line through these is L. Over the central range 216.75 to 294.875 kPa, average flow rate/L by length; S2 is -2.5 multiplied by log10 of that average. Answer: 0.082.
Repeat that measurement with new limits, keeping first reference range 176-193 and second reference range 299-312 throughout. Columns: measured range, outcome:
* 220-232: -0.097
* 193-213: 0.173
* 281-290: 0.031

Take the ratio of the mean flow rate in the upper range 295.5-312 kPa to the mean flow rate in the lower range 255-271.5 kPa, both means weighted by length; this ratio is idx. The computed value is 2.29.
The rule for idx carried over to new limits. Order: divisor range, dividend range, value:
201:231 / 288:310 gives 1.38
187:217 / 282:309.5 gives 1.68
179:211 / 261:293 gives 1.23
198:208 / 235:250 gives 1.41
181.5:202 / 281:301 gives 1.80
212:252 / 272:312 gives 1.13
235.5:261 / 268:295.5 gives 1.19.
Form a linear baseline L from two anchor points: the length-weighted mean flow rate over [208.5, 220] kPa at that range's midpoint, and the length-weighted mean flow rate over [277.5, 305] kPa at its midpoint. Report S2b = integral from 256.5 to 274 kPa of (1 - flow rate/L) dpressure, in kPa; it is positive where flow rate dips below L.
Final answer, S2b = 8.2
